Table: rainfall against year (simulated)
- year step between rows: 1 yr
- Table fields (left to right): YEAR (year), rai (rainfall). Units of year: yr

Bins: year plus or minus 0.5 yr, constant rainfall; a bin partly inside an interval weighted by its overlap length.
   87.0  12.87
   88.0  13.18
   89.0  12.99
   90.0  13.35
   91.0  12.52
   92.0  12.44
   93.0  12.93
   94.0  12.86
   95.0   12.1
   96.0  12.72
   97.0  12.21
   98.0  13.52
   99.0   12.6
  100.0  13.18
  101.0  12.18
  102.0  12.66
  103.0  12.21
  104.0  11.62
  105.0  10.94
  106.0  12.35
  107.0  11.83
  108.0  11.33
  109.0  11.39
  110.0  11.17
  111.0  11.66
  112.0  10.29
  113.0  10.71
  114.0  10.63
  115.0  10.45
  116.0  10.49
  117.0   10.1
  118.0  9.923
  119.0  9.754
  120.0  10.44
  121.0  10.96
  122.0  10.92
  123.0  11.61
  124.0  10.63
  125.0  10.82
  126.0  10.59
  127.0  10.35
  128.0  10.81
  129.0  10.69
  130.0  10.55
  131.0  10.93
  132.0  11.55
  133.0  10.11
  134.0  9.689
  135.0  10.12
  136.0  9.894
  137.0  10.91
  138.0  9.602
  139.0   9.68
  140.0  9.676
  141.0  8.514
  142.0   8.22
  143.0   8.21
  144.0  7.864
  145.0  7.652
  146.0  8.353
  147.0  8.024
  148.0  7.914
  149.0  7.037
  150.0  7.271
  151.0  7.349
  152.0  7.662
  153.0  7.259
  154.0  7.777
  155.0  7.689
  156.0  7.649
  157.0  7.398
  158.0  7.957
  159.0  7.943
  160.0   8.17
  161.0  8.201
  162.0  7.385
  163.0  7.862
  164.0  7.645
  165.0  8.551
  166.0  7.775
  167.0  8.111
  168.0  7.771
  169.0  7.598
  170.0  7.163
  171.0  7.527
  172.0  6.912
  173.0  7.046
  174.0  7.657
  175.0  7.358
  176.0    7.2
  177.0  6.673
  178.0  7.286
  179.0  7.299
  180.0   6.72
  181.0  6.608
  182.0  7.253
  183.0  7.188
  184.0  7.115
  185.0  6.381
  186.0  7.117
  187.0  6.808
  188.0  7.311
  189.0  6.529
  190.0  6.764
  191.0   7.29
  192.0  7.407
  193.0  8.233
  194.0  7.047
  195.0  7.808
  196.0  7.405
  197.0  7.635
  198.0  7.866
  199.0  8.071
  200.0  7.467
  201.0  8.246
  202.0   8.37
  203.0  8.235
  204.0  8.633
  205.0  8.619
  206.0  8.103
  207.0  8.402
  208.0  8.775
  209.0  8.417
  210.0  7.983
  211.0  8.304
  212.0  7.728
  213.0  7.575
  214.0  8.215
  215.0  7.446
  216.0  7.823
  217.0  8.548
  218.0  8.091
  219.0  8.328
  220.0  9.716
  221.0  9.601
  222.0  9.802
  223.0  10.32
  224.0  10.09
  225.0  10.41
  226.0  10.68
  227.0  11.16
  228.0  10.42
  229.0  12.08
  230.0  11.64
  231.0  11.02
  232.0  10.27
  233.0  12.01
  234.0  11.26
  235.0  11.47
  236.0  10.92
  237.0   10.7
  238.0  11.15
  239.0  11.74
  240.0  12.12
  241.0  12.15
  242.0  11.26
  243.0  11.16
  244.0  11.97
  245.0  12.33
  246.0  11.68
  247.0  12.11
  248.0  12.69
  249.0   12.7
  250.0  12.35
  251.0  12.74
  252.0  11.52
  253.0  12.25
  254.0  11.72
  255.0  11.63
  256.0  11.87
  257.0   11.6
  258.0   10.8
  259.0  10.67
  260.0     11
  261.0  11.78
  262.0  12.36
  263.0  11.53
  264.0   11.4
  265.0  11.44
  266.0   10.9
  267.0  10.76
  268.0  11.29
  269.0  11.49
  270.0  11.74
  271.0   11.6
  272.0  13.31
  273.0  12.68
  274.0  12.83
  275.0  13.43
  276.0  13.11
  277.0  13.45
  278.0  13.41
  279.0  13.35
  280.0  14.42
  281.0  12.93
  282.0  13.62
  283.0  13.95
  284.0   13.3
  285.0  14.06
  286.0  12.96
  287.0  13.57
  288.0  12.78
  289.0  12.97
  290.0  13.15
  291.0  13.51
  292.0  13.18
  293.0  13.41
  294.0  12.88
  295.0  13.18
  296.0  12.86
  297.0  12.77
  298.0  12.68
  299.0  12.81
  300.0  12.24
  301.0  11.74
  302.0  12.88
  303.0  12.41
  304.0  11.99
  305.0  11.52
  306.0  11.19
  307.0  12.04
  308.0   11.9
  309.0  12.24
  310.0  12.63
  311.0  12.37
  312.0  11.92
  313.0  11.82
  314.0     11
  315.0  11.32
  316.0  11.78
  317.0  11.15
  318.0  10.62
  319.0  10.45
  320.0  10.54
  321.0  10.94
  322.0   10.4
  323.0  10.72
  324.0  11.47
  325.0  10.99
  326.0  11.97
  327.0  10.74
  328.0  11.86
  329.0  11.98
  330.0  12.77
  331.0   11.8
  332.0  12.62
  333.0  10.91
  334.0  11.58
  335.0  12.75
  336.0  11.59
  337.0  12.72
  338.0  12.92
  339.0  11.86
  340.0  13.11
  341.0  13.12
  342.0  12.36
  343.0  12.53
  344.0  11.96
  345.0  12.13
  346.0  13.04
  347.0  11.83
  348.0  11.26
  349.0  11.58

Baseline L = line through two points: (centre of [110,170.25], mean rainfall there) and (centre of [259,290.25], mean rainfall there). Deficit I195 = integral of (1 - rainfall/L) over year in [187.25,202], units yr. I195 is 4.2 yr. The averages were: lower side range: 9.17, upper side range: 12.6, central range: 7.52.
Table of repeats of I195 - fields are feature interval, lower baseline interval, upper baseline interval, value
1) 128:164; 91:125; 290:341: 9.2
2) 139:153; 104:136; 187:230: 2.9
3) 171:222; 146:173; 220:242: 9.1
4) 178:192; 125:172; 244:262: 4.0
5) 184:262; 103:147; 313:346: 9.1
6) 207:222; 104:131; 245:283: 4.3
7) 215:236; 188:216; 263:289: -1.7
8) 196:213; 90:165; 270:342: 4.5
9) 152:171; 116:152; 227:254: 4.5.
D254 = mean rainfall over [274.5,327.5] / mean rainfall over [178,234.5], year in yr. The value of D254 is 1.5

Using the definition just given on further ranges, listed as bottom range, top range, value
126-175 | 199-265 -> 1.22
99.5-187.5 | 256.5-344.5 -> 1.34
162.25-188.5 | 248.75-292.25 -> 1.70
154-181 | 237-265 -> 1.56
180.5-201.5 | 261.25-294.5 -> 1.74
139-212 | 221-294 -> 1.56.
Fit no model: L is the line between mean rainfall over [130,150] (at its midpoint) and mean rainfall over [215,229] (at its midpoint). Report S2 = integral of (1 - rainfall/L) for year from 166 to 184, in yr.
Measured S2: 4.01 yr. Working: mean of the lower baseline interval 9.14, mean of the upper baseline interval 9.63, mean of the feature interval 7.27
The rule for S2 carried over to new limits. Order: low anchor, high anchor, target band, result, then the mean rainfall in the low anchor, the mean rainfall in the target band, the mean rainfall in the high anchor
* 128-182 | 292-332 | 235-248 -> -1.8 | 8.24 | 11.6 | 11.9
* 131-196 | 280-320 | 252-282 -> -2.0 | 7.89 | 12.1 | 12.5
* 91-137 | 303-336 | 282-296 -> -2.1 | 11.3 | 13.3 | 11.6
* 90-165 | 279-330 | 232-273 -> -0.2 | 10.1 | 11.7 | 12.3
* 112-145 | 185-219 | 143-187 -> 7.3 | 10.1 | 7.5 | 7.81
